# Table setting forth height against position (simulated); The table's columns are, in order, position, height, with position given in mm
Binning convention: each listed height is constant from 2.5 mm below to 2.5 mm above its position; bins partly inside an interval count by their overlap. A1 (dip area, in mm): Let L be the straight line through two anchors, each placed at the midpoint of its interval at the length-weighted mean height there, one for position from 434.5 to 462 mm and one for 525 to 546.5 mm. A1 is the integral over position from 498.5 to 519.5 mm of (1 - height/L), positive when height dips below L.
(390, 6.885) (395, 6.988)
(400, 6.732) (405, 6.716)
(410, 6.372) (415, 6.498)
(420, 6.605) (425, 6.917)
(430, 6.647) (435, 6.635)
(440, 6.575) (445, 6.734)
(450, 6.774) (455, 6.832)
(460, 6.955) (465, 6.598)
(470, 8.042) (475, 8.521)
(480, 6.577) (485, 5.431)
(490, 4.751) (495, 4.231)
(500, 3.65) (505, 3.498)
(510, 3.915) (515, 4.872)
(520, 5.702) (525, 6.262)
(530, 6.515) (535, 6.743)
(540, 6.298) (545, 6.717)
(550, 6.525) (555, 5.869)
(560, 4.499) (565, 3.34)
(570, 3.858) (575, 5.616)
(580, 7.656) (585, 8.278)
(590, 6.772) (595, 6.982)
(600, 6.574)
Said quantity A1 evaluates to 7.7 mm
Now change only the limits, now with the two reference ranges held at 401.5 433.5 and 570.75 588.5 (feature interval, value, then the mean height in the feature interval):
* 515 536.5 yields 2.1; 6.12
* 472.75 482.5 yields -1.2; 7.52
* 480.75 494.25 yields 3.1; 5.17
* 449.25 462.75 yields -0.4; 6.86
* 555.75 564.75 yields 3.1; 4.48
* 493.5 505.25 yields 5.1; 3.81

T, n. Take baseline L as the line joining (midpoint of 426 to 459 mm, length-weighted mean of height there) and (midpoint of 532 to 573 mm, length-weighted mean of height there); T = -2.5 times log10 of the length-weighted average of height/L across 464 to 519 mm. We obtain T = 0.14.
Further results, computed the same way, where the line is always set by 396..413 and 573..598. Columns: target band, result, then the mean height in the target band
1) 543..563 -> 0.20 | 5.82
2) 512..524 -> 0.28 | 5.35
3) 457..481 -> -0.09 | 7.38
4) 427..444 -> 0.01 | 6.64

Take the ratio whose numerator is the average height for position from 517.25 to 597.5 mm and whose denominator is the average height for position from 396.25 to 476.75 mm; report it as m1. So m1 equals 0.89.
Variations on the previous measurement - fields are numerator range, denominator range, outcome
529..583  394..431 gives 0.87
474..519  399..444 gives 0.75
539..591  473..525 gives 1.15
